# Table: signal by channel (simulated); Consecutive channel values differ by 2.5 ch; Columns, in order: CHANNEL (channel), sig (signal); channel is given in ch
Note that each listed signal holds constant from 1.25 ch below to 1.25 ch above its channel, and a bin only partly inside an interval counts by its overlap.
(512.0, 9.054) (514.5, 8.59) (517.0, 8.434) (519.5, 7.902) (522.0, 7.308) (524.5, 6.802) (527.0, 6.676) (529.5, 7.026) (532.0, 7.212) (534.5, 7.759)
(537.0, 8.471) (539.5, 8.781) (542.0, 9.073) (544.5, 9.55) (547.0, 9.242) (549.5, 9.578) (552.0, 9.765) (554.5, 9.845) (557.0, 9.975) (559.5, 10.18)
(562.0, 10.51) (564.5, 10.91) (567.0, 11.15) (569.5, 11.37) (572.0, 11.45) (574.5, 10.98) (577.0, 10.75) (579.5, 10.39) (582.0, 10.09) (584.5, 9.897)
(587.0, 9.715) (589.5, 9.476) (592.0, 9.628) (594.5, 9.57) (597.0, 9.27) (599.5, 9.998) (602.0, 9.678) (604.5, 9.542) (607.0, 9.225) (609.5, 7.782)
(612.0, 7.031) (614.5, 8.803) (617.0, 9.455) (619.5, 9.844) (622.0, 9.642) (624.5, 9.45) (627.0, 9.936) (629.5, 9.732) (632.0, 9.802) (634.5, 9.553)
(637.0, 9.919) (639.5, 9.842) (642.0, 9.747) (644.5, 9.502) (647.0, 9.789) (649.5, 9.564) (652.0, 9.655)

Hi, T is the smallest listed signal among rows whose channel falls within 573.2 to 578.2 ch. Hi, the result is 10.75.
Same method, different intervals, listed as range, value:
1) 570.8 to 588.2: 9.715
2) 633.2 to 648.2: 9.502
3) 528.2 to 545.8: 7.026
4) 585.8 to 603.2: 9.27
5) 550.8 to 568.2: 9.765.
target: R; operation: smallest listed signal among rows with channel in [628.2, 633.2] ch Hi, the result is 9.732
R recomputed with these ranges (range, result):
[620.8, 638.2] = 9.45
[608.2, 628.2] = 7.031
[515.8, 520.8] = 7.902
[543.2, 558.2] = 9.242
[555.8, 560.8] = 9.975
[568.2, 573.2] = 11.37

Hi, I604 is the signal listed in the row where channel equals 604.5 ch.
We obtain 9.542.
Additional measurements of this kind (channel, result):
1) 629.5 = 9.732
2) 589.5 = 9.476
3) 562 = 10.51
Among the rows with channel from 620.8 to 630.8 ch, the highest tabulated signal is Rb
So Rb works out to 9.936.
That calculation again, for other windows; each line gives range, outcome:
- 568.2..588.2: 11.45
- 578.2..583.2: 10.39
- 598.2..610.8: 9.998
